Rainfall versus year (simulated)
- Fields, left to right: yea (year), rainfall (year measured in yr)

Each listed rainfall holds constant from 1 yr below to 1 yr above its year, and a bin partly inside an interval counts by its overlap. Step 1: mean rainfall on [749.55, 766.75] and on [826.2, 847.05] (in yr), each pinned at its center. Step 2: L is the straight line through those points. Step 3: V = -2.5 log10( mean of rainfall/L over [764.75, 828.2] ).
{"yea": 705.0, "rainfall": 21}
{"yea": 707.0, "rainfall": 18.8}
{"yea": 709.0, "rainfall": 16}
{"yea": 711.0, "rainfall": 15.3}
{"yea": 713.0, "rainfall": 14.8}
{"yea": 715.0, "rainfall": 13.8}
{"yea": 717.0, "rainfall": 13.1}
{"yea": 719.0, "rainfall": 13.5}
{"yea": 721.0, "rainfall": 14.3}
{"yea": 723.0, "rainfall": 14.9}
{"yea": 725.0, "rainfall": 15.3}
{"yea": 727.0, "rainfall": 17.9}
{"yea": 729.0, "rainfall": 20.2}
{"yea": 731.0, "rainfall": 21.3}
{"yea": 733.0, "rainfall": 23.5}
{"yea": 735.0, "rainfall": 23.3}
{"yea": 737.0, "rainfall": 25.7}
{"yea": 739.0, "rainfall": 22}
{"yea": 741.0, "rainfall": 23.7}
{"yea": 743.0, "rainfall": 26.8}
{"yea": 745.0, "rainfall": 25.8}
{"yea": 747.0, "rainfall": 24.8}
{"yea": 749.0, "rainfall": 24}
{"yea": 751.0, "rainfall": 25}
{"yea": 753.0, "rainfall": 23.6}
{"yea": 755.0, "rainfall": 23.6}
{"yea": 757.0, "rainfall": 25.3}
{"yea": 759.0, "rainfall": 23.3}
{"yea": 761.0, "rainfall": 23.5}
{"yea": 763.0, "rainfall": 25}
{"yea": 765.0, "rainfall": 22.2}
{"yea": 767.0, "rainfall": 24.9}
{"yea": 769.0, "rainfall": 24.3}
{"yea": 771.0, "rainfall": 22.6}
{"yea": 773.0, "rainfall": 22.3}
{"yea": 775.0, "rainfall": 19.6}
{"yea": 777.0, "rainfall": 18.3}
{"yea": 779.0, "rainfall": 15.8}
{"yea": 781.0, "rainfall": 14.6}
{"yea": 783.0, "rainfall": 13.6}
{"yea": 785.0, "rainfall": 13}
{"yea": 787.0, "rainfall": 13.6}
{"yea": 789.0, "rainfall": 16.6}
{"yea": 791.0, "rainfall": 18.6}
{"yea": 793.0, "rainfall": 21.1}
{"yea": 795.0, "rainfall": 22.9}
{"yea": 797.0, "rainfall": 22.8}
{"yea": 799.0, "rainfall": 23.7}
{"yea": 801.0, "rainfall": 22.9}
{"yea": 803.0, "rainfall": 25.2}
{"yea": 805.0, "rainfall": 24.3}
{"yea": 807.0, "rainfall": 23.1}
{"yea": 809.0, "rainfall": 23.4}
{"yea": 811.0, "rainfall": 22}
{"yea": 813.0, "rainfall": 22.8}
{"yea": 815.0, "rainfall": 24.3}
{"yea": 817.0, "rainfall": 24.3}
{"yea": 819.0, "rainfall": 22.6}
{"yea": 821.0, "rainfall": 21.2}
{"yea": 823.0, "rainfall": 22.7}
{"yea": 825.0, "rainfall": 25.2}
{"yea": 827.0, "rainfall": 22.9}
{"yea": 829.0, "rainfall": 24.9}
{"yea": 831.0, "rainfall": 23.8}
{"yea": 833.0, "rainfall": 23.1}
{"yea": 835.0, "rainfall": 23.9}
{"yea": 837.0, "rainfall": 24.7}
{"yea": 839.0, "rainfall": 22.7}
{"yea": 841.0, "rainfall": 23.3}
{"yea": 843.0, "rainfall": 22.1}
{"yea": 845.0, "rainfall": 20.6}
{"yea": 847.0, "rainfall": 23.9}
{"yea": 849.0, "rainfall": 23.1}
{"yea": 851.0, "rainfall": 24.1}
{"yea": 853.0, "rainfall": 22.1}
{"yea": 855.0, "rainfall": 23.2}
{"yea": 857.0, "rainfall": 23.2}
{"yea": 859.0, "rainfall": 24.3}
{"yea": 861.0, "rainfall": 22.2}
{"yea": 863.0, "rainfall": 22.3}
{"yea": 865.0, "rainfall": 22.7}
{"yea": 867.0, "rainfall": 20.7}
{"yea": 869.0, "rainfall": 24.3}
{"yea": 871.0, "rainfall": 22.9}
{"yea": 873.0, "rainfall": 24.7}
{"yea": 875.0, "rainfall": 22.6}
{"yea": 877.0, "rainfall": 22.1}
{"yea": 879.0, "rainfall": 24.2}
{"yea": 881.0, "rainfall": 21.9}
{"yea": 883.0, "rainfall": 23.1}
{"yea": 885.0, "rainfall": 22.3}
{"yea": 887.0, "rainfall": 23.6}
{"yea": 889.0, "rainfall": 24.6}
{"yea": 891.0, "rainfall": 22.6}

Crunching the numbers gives 0.12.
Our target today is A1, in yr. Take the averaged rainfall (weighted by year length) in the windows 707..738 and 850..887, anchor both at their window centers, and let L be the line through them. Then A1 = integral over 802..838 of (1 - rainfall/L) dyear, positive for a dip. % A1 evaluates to -4.1 yr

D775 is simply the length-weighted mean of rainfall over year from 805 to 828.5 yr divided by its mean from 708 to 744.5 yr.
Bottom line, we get 1.24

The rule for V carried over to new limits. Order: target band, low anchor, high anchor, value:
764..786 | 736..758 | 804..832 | 0.248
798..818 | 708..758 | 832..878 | -0.079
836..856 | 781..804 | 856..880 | -0.052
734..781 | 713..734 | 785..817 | -0.226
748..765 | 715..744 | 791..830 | -0.163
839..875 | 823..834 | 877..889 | 0.025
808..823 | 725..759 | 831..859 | 0.012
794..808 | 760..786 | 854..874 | -0.129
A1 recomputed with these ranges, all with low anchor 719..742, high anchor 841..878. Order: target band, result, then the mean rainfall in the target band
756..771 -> -2.4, 24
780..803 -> 2.7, 18.8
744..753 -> -2.0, 24.8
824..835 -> -0.9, 24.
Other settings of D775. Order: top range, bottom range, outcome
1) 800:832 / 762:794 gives 1.23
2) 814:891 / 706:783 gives 1.13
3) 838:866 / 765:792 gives 1.24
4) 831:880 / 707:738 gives 1.31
